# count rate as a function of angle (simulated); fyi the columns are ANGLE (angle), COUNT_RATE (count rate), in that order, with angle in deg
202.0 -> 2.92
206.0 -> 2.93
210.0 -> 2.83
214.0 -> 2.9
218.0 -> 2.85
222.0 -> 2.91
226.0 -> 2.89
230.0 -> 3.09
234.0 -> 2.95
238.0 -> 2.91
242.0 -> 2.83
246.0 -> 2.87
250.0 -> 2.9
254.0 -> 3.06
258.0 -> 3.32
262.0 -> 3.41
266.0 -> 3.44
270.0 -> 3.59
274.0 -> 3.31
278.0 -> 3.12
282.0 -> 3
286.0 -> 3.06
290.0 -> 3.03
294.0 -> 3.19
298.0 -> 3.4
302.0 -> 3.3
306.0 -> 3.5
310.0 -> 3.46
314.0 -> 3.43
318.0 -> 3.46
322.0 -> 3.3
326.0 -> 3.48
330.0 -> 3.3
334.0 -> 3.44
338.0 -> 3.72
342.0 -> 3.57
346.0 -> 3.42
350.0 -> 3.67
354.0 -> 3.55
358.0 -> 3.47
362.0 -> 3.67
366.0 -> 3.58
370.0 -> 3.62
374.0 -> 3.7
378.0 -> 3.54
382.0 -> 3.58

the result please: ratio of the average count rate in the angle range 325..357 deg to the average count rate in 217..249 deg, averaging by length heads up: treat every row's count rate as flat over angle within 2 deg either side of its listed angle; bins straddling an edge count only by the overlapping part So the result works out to 1.2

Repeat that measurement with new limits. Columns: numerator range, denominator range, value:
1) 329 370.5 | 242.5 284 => 1.11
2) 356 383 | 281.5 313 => 1.10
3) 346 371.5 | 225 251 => 1.22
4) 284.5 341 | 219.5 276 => 1.09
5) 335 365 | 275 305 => 1.13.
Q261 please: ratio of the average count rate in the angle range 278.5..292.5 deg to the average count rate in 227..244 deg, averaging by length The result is 1.04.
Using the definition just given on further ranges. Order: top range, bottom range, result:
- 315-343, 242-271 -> 1.09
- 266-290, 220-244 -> 1.10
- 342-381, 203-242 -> 1.23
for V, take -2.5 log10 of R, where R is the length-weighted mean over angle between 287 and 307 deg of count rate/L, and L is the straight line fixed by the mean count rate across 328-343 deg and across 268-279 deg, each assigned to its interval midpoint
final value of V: 0.050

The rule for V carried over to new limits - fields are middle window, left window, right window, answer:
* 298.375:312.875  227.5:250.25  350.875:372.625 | -0.04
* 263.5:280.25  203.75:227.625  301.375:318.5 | -0.05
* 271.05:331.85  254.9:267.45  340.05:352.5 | 0.05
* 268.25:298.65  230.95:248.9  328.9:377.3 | -0.02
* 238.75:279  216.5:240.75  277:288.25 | -0.06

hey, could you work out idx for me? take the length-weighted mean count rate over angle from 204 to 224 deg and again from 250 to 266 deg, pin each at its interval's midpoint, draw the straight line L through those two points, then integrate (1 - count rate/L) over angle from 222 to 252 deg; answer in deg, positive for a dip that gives 1.4 deg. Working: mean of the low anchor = 2.88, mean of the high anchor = 3.24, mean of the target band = 2.92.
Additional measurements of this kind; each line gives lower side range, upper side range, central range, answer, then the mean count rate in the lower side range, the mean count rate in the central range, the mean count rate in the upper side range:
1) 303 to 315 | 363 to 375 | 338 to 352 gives -0.1 deg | 3.45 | 3.58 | 3.63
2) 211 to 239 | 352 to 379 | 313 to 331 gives -0.1 deg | 2.93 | 3.4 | 3.59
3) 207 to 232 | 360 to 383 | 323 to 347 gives -0.2 deg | 2.91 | 3.48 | 3.62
